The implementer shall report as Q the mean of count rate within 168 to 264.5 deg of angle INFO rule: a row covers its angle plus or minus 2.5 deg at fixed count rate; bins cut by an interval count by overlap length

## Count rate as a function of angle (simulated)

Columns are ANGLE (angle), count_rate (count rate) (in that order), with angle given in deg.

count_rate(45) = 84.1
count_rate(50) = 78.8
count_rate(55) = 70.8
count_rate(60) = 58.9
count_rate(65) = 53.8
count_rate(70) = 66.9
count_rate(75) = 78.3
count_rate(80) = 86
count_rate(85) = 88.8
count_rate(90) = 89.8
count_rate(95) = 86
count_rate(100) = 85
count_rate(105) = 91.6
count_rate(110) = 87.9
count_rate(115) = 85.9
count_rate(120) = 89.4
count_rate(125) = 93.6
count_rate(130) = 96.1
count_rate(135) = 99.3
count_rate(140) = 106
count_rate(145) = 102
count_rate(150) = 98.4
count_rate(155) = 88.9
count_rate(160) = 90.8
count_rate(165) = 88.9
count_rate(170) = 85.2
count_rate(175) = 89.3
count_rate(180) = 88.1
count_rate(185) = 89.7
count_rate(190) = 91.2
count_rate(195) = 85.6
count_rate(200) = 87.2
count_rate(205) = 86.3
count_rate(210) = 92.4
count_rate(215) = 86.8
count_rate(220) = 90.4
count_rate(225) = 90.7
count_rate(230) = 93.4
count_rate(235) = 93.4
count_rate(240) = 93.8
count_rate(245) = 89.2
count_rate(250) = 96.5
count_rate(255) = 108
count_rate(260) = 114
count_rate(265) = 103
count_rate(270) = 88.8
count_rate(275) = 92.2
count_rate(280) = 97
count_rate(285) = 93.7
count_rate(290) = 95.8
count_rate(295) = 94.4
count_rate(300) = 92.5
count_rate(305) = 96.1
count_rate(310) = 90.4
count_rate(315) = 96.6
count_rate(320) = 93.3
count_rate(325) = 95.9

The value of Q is 92.4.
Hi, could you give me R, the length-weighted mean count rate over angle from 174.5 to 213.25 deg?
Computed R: 88.7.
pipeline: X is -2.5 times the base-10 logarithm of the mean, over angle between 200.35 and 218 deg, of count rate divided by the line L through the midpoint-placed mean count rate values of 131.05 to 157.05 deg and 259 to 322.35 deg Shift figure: 0.11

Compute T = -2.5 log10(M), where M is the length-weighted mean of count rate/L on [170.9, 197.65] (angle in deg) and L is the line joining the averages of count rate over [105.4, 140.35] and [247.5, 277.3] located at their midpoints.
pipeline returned 0.09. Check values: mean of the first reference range 93.1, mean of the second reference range 100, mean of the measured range 88.6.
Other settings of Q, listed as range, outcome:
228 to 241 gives 93.5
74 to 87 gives 84.9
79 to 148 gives 92.1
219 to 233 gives 91.7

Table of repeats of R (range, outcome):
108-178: 93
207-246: 91.3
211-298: 95.3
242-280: 98.6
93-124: 87.9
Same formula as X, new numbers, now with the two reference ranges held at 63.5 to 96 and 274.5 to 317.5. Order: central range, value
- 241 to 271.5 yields -0.095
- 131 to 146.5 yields -0.220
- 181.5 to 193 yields -0.042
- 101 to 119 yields -0.092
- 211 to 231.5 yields -0.015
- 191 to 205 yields 0.006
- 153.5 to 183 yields -0.041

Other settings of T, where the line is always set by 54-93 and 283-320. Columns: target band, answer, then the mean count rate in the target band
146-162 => -0.15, 93.6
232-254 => -0.06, 94.2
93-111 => -0.14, 87.6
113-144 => -0.20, 95.5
